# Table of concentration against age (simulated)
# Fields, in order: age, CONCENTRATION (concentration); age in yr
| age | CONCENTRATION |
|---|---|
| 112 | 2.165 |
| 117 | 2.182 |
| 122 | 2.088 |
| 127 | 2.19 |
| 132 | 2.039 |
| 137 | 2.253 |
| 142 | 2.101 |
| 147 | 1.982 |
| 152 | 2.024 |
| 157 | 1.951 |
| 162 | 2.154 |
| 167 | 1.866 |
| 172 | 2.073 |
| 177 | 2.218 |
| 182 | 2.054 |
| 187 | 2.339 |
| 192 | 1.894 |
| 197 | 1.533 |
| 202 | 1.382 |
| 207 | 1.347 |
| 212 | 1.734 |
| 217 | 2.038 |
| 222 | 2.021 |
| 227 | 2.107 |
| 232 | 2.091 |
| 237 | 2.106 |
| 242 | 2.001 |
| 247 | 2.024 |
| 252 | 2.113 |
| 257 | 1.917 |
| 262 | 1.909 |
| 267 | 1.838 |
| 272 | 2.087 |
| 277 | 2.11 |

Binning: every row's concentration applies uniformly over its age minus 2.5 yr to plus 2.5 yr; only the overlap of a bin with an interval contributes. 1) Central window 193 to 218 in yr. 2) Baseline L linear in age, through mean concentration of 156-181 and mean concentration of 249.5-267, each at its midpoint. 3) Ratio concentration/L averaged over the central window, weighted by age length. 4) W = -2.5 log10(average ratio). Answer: 0.25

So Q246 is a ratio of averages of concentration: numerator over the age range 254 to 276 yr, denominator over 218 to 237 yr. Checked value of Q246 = 0.94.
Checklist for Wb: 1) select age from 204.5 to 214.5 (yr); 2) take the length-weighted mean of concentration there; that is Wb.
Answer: 1.54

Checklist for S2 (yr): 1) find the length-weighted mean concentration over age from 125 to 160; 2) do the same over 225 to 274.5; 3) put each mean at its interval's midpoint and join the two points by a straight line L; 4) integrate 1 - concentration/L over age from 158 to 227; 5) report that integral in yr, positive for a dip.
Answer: 4.9 yr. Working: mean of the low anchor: 2.08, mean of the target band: 1.91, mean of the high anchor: 2.02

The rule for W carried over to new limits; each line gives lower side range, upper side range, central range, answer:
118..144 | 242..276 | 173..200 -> 0.04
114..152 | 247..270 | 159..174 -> 0.02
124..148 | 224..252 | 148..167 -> 0.05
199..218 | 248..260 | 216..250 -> -0.14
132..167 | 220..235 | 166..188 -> -0.02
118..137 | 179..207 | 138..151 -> -0.01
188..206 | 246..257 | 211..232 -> -0.10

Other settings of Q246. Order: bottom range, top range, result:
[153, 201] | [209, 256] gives 1.01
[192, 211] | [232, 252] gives 1.37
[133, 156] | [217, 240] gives 1.00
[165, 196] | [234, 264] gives 0.98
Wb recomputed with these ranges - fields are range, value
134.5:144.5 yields 2.18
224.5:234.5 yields 2.1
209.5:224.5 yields 1.93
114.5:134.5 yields 2.12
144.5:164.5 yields 2.03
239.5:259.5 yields 2.01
